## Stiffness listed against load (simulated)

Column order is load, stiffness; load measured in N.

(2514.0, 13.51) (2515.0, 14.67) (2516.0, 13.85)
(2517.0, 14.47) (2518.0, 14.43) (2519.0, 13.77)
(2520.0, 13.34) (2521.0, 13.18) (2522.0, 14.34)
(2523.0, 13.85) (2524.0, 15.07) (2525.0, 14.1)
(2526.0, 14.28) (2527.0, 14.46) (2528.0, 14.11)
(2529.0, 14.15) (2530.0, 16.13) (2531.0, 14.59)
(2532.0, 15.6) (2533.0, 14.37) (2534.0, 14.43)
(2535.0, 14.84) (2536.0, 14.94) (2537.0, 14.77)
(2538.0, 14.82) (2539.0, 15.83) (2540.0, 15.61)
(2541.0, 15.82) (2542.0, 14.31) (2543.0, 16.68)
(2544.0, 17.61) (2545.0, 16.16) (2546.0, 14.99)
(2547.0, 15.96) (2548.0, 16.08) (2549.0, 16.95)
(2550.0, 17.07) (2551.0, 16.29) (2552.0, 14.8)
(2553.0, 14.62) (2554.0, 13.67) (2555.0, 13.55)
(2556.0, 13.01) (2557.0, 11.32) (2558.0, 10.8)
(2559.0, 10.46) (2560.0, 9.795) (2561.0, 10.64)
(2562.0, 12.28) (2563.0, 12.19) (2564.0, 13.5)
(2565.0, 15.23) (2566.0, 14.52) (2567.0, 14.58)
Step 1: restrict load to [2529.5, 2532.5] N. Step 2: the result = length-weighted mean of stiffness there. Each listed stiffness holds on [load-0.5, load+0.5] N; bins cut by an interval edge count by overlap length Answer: 15.4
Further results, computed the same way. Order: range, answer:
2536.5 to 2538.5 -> 14.8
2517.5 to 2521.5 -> 13.7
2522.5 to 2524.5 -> 14.5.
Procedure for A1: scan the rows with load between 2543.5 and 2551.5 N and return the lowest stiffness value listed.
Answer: 14.99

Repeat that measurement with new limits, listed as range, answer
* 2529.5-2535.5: 14.37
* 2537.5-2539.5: 14.82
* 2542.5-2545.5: 16.16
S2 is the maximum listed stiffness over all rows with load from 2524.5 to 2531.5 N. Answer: 16.13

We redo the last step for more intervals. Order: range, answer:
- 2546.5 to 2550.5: 17.07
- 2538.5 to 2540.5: 15.83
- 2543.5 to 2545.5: 17.61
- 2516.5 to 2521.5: 14.47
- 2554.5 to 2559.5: 13.55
